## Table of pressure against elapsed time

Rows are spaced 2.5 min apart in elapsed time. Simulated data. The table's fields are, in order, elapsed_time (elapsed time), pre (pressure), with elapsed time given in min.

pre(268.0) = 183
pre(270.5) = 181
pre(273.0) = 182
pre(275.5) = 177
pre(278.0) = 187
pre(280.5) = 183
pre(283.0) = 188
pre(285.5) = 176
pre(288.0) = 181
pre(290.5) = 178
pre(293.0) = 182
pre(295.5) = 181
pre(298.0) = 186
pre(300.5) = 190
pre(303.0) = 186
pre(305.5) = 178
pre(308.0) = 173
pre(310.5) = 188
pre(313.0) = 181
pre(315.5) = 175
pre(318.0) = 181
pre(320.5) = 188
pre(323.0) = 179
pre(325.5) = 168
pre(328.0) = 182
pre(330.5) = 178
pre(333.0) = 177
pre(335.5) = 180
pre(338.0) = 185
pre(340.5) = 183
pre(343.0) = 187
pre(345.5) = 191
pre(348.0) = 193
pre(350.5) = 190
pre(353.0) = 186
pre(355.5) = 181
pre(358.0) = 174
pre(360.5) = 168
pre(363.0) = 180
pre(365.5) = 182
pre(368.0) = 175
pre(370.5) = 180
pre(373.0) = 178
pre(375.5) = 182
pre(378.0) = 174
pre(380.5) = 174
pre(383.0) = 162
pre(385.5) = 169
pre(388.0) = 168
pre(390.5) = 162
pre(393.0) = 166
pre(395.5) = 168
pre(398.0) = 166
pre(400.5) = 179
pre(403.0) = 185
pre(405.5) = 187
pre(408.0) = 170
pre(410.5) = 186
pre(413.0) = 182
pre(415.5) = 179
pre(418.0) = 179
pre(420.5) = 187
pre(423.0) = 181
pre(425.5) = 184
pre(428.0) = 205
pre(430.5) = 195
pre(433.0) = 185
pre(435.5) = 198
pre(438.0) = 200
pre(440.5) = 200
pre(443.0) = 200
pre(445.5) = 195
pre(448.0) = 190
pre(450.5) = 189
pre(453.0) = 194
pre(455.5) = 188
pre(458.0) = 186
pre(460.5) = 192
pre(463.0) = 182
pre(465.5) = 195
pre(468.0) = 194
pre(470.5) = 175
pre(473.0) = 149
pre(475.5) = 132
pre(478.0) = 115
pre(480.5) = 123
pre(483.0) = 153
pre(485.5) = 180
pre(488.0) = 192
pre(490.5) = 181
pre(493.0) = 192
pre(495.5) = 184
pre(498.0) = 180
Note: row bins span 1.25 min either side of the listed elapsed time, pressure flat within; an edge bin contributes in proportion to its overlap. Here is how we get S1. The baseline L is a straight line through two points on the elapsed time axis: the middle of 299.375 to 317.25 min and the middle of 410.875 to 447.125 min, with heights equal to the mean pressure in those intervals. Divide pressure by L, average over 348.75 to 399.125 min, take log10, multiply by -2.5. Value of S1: 0.072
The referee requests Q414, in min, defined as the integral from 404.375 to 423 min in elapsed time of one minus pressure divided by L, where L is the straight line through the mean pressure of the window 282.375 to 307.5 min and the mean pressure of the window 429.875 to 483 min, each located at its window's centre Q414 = -0.2 min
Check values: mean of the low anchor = 182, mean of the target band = 181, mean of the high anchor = 179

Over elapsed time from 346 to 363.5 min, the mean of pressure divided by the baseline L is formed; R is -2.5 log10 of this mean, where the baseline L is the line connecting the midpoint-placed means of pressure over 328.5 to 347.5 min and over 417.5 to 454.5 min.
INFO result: 0.016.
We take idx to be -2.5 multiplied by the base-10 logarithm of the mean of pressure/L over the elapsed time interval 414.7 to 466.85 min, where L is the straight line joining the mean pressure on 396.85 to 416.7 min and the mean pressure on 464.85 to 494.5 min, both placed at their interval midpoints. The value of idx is -0.110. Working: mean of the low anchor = 179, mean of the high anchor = 165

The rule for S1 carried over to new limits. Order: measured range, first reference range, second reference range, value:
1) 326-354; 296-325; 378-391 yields -0.05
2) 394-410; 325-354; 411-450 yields 0.07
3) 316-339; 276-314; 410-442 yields 0.03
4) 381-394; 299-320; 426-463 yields 0.14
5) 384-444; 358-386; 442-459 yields 0.01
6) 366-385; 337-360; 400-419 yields 0.05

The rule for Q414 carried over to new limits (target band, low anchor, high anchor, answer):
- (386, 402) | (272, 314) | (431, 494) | 1.1 min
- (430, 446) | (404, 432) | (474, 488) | -2.2 min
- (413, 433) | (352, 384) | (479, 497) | -1.4 min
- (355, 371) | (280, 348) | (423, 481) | 0.4 min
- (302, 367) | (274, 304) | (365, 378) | -0.2 min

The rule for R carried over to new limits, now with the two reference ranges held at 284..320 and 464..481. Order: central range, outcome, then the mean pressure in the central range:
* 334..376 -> -0.051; 182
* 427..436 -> -0.200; 195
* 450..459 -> -0.189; 189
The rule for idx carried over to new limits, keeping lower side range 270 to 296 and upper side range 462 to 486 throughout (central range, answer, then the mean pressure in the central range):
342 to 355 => -0.09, 189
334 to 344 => -0.05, 184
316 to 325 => -0.02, 181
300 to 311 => -0.02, 182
